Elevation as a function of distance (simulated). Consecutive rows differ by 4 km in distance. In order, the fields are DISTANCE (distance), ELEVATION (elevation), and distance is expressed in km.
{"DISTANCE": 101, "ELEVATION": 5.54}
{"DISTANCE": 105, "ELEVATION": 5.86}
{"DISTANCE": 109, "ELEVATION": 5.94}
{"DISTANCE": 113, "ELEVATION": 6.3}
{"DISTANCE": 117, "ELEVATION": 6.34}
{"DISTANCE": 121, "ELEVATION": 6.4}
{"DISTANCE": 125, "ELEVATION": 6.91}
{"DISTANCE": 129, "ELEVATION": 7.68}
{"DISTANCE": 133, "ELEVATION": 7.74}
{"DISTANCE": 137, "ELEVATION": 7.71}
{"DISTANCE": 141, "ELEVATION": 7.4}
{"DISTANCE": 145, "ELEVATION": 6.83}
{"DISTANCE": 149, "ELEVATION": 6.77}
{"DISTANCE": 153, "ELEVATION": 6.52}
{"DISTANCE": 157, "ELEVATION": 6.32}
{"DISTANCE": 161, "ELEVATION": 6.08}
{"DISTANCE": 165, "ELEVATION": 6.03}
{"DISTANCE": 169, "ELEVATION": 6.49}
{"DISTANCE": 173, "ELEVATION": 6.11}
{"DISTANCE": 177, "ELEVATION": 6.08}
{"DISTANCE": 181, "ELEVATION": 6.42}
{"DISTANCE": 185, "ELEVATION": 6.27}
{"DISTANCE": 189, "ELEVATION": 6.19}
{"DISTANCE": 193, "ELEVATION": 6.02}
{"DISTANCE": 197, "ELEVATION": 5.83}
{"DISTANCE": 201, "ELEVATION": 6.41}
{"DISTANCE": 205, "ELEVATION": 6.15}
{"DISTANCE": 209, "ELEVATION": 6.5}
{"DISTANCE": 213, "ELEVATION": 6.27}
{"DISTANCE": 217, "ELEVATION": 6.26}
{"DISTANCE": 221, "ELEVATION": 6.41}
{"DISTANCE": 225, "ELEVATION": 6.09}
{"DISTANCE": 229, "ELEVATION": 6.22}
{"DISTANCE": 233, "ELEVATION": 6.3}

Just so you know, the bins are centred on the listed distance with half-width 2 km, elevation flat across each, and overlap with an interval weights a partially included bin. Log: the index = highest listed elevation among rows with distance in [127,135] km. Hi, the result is 7.74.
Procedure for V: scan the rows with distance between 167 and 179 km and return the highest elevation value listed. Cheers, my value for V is 6.49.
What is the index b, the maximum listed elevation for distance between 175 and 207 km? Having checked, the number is 6.42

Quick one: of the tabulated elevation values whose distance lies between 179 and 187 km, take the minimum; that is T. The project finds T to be 6.27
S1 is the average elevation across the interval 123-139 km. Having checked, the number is 7.51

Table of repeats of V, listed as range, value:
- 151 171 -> 6.52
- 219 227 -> 6.41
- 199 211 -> 6.5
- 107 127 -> 6.91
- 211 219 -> 6.27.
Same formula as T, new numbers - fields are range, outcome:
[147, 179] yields 6.03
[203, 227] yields 6.09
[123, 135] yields 6.91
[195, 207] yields 5.83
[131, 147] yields 6.83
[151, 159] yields 6.32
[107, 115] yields 5.94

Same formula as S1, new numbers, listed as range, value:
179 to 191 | 6.29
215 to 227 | 6.25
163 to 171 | 6.26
